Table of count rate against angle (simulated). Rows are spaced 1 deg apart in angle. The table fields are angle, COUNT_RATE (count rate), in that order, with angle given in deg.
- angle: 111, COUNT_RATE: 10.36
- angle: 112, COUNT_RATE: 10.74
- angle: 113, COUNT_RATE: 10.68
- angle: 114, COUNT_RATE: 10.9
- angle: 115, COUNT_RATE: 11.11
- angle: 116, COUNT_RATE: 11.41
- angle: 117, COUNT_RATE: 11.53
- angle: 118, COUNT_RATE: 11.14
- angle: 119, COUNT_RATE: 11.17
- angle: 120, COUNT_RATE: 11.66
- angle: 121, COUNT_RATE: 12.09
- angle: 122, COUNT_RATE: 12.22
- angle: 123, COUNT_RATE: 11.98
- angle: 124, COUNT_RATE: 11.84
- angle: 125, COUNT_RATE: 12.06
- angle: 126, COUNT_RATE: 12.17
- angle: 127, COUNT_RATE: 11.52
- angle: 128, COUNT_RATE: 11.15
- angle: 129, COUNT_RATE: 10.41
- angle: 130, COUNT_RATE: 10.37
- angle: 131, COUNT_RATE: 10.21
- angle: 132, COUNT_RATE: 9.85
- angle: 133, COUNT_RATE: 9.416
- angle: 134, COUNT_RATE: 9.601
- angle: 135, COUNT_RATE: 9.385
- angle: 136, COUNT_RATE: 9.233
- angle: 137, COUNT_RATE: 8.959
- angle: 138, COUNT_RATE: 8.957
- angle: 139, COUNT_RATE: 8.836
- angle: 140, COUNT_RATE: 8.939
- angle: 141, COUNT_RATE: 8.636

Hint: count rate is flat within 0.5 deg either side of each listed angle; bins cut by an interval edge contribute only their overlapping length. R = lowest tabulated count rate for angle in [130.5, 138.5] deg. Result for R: 8.957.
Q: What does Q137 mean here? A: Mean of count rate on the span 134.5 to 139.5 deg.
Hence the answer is 9.07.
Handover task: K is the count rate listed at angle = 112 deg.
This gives 10.74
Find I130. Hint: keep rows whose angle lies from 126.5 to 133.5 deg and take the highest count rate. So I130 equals 11.52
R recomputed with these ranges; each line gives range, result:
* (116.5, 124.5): 11.14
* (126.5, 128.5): 11.15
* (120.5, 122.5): 12.09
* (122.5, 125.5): 11.84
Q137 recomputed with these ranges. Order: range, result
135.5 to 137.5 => 9.1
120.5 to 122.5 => 12.2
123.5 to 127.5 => 11.9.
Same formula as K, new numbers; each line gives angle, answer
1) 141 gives 8.636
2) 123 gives 11.98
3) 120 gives 11.66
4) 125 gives 12.06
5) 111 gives 10.36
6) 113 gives 10.68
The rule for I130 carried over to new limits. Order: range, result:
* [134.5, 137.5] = 9.385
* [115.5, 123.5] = 12.22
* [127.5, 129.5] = 11.15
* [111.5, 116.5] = 11.41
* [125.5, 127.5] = 12.17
